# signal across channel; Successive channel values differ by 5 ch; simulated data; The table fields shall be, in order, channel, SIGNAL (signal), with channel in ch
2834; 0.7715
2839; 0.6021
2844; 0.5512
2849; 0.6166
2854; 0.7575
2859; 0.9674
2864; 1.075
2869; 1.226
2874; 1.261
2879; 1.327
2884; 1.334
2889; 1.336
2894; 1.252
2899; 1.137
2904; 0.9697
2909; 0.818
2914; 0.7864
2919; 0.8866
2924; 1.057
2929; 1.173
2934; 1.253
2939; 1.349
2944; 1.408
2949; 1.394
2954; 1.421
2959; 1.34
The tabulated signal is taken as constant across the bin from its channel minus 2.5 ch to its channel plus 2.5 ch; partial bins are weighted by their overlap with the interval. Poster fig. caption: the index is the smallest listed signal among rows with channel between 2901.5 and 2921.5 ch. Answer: 0.7864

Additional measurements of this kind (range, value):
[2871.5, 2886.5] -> 1.261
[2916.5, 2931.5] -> 0.8866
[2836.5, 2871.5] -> 0.5512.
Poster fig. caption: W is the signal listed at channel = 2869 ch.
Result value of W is 1.226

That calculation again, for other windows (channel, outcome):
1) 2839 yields 0.6021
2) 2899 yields 1.137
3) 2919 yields 0.8866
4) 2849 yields 0.6166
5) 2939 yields 1.349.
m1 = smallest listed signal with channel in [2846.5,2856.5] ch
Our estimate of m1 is 0.6166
